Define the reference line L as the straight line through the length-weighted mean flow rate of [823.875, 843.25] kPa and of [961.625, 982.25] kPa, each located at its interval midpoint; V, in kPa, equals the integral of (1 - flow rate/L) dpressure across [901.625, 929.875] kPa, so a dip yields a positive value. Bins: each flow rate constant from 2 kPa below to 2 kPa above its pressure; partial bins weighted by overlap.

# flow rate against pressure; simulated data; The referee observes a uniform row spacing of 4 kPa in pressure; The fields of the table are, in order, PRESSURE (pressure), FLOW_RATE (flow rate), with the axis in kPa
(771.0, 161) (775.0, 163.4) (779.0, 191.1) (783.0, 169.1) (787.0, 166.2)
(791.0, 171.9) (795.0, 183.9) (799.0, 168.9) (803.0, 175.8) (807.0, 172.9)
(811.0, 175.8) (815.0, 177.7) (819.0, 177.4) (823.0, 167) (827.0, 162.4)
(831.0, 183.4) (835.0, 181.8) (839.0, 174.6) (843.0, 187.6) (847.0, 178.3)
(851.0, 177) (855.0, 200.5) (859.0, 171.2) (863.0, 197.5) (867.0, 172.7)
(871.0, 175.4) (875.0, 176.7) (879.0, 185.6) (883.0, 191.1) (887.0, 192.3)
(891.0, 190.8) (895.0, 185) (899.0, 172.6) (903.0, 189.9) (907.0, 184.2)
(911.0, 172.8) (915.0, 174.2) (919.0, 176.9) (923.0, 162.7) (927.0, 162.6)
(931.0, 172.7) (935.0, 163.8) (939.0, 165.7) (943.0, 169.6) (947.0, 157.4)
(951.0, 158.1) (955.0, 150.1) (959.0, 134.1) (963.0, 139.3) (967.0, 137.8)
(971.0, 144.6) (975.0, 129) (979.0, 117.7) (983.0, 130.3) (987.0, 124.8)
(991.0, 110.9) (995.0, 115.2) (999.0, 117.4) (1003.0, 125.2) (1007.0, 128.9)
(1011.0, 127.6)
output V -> -4.4 kPa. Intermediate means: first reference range 176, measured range 174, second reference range 133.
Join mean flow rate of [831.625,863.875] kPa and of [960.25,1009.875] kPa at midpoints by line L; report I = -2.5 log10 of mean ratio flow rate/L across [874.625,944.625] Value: -0.13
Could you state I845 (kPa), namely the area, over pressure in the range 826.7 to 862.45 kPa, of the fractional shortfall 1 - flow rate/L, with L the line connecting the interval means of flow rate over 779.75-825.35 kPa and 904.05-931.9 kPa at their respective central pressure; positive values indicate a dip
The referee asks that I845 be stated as -1.6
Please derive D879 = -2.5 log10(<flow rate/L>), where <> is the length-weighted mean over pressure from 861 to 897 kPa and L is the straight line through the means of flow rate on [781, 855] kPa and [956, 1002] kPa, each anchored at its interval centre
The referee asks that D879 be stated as -0.176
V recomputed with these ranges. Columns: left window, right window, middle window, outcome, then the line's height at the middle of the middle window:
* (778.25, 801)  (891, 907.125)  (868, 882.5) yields 0.1 kPa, 182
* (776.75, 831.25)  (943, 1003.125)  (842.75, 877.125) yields -4.4 kPa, 161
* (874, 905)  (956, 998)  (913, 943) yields -1.5 kPa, 161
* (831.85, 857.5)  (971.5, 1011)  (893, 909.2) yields -2.3 kPa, 160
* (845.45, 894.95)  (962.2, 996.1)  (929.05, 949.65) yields -2.4 kPa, 148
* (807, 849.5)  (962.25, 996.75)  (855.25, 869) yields -1.5 kPa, 165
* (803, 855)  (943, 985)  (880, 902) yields -3.5 kPa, 161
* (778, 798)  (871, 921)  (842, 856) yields -0.4 kPa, 179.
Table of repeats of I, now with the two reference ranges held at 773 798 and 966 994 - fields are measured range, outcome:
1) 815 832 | -0.05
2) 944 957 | -0.17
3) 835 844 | -0.12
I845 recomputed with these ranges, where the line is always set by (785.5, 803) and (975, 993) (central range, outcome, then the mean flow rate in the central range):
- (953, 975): -2.2 kPa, 140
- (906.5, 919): -3.1 kPa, 176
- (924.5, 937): -2.7 kPa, 166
